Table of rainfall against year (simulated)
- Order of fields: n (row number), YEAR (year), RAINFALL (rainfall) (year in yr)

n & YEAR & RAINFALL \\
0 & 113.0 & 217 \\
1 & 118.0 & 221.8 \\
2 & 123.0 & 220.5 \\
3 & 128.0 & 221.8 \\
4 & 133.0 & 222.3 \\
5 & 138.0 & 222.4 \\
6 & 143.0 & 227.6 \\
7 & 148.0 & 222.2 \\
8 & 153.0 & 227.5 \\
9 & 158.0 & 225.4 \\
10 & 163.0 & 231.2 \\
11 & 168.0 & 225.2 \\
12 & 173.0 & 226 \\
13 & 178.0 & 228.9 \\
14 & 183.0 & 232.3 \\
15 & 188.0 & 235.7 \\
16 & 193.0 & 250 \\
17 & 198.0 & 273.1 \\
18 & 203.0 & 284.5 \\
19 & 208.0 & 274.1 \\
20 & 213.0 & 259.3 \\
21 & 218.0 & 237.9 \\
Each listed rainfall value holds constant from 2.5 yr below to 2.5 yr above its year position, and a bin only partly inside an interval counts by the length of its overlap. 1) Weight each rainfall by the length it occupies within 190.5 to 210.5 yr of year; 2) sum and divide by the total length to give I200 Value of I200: 270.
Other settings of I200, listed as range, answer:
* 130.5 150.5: 224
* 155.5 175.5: 227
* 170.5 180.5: 227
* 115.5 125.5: 221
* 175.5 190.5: 232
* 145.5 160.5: 225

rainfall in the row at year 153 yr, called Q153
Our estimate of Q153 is 227.5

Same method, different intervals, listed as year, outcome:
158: 225.4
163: 231.2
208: 274.1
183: 232.3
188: 235.7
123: 220.5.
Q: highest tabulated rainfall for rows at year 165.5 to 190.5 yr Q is 235.7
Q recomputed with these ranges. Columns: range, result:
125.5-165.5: 231.2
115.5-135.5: 222.3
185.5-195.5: 250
